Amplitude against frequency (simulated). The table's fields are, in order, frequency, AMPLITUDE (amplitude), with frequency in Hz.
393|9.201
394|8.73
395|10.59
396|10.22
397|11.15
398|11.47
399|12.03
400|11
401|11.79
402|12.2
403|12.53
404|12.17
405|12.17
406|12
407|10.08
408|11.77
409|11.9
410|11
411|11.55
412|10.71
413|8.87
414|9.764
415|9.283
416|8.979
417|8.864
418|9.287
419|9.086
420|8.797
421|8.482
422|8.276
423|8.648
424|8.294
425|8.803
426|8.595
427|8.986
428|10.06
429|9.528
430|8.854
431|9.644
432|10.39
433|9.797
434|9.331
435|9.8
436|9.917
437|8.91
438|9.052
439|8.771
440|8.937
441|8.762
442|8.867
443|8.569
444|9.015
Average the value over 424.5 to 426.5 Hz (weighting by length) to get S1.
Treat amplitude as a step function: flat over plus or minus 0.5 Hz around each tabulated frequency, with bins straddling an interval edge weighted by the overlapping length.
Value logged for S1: 8.7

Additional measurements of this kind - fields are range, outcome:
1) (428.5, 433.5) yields 9.64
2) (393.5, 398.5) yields 10.4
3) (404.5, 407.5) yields 11.4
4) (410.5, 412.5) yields 11.1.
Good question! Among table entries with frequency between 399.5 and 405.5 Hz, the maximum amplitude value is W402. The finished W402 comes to 12.53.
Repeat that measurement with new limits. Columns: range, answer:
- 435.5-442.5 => 9.917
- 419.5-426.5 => 8.803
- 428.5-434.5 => 10.39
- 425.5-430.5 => 10.06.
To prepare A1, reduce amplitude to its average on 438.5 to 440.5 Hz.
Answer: 8.85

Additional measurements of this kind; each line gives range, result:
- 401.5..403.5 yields 12.4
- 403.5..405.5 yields 12.2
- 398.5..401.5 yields 11.6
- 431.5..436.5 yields 9.85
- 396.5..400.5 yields 11.4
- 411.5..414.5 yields 9.78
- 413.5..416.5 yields 9.34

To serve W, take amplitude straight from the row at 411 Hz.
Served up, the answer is 11.55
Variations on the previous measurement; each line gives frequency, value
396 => 10.22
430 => 8.854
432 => 10.39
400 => 11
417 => 8.864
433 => 9.797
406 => 12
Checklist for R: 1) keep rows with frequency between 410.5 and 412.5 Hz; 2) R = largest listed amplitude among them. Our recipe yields 11.55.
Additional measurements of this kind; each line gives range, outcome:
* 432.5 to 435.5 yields 9.8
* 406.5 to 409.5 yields 11.9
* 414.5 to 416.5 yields 9.283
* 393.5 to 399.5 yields 12.03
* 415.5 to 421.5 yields 9.287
